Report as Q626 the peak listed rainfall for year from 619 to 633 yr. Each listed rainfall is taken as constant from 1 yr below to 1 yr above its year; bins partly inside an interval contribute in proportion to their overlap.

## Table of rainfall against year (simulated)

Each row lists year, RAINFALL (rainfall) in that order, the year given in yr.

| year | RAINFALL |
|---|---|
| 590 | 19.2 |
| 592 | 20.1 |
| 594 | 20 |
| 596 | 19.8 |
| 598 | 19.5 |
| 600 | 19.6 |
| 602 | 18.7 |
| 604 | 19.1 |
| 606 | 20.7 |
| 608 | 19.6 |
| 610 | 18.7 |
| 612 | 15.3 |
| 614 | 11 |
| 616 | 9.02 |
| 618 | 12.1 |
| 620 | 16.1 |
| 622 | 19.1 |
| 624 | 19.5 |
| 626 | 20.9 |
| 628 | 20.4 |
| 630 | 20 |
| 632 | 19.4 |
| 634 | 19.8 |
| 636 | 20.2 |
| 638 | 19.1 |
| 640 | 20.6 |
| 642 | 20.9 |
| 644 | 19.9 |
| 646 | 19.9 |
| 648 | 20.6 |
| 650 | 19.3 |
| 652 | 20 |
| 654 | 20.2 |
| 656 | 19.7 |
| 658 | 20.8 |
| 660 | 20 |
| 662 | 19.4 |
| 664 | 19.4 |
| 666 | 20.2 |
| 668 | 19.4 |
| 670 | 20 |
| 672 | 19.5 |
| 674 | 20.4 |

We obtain 20.9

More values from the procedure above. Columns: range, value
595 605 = 19.8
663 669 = 20.2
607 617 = 19.6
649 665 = 20.8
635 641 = 20.6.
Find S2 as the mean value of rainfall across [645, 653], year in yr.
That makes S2 19.9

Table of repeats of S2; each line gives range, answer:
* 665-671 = 19.9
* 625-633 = 20.2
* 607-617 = 14.7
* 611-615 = 13.2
